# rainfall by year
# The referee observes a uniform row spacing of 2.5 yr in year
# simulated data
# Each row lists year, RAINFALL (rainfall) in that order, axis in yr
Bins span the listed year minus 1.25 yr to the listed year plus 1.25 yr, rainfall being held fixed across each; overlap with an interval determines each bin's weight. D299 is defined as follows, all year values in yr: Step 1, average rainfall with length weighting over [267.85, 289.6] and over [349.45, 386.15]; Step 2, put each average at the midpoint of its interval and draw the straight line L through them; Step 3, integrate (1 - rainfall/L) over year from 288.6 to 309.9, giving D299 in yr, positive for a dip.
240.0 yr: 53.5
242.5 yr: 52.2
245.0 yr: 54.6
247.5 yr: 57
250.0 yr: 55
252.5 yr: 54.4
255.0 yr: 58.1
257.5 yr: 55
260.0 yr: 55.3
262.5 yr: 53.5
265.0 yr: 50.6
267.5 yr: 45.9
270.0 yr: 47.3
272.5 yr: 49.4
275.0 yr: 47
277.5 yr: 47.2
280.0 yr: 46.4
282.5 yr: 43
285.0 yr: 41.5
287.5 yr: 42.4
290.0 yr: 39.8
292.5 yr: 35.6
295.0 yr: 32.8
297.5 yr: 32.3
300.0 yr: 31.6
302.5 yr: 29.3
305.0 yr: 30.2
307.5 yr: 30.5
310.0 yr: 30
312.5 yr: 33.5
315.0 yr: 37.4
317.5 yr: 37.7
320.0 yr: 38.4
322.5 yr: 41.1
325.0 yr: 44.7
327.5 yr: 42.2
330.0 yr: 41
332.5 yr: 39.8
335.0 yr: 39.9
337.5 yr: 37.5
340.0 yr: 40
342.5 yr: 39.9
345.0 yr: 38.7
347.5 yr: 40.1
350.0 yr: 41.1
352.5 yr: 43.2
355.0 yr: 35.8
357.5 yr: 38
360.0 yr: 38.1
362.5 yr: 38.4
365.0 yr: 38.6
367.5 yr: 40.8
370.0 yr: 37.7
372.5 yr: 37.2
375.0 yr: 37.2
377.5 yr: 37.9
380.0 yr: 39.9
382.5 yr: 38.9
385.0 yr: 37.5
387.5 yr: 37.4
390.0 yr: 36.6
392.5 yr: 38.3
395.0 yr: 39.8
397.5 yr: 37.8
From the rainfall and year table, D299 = 5.41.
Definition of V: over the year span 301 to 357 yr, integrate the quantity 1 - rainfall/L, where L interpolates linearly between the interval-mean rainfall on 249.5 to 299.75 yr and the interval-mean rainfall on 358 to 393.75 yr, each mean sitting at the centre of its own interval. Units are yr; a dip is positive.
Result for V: 5.3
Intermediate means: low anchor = 46.2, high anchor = 38.2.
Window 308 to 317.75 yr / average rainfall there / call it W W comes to 34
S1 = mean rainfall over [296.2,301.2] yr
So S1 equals 32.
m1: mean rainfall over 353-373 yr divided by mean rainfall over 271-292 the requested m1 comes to 0.86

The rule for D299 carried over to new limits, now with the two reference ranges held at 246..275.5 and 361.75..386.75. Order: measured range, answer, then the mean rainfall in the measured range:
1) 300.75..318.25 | 5.2 yr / 32.5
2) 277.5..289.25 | 1.5 yr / 43.6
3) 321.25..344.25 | 1.5 yr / 40.6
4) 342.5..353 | 0.3 yr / 40.5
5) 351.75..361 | 0.5 yr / 38.6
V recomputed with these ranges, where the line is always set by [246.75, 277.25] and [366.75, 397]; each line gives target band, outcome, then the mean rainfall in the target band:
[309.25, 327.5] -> 2.98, 38.1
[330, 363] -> 2.30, 39.4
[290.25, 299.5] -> 2.73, 34.1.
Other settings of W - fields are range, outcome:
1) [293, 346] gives 36.6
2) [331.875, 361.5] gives 39.3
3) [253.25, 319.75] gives 41.7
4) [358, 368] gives 38.8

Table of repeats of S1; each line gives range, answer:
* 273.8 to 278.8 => 47.1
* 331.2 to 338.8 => 39.1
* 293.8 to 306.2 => 31.2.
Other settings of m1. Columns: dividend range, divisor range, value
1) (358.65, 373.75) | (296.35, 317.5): 1.19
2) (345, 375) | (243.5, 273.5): 0.73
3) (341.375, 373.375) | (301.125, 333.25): 1.07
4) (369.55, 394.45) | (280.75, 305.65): 1.05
